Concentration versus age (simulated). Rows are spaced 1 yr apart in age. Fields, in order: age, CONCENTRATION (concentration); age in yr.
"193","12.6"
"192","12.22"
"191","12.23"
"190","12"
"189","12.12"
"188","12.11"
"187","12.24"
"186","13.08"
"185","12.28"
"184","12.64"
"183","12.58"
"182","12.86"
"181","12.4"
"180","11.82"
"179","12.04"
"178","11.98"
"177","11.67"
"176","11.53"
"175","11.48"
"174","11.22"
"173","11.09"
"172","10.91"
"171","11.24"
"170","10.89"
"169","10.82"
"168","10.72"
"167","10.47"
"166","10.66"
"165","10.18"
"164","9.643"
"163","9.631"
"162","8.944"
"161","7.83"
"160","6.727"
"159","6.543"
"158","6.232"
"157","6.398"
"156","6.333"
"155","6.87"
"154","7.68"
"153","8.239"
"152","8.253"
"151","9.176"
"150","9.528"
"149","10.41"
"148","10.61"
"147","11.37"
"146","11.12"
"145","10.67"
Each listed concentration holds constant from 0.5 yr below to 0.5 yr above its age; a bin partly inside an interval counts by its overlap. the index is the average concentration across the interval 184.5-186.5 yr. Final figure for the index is 12.7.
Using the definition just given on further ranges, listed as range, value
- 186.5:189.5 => 12.2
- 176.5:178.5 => 11.8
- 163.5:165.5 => 9.91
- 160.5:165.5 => 9.25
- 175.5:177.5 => 11.6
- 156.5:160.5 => 6.47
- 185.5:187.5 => 12.7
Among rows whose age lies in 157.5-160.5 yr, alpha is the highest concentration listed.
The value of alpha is 6.727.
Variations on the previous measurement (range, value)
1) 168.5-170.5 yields 10.89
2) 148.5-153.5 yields 10.41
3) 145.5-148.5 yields 11.37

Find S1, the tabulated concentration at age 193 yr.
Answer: 12.6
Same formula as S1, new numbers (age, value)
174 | 11.22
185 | 12.28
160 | 6.727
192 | 12.22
